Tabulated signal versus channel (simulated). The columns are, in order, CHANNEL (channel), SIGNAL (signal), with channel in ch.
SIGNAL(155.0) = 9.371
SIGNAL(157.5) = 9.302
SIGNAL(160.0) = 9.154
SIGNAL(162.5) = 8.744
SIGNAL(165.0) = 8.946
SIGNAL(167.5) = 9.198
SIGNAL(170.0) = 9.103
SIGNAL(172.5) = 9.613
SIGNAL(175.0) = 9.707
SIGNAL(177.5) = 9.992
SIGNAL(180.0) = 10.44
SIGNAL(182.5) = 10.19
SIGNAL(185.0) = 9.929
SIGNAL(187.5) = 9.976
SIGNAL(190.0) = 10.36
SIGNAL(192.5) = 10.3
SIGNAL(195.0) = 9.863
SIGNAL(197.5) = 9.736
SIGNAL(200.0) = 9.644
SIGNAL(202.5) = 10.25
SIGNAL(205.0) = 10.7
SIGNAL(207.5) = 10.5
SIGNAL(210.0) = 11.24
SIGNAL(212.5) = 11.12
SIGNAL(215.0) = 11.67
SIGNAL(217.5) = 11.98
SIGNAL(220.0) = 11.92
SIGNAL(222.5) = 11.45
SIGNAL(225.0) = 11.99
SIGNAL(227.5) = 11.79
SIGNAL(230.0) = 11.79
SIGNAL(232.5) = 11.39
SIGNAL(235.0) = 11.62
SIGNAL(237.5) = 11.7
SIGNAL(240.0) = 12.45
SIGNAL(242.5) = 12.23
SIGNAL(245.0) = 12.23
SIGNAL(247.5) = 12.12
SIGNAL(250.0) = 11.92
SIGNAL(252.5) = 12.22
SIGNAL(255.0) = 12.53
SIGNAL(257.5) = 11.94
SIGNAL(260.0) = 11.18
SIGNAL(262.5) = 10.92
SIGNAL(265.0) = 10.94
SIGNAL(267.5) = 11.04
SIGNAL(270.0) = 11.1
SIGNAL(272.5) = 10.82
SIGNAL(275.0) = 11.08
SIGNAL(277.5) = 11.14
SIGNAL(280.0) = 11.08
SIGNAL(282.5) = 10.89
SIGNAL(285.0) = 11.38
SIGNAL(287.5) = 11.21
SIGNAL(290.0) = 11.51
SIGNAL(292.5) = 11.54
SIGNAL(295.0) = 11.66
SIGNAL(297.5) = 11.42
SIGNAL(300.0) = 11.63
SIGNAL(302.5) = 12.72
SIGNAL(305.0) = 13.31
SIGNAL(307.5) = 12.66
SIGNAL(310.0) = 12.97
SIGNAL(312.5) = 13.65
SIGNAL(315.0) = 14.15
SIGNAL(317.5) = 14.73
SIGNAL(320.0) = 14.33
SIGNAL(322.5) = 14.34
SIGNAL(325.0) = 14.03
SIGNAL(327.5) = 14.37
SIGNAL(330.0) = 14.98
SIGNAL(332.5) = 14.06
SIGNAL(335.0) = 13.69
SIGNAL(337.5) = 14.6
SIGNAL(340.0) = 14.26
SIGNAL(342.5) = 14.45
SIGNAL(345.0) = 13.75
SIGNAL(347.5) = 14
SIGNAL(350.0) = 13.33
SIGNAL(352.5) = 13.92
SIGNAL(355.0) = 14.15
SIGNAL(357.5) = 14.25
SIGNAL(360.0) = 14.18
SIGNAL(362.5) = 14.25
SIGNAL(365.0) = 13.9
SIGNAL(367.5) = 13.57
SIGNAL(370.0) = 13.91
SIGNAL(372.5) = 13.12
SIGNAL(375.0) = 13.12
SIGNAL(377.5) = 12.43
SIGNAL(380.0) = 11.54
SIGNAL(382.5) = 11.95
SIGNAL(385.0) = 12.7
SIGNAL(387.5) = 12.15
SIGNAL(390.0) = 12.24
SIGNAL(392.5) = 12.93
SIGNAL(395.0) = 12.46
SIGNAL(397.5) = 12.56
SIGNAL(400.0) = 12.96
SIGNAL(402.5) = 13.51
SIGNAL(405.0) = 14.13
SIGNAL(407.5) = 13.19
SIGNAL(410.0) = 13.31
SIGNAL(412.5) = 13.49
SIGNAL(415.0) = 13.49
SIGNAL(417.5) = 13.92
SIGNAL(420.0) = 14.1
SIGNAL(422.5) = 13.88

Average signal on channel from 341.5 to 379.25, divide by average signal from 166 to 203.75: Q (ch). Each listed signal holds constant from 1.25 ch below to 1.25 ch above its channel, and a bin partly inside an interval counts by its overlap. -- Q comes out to 1.39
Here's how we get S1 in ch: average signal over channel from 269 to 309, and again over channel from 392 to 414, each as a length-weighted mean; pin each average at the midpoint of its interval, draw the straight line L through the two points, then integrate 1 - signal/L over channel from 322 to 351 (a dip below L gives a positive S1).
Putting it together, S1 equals -4.5 ch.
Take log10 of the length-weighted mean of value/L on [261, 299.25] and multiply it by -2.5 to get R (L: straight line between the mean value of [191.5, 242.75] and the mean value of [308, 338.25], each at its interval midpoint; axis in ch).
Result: 0.157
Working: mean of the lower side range 11.2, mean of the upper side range 14.1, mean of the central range 11.2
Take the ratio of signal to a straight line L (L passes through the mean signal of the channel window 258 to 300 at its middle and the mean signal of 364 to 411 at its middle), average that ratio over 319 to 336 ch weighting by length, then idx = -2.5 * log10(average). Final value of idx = -0.190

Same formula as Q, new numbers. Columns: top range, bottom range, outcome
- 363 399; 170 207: 1.28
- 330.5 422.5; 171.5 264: 1.21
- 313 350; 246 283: 1.25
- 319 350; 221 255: 1.19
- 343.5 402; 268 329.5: 1.06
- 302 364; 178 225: 1.31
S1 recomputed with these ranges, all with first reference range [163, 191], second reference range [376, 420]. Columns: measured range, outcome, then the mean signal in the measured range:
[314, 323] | -2.01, 14.4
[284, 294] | -0.06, 11.4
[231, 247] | -1.98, 11.9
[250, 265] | -1.12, 11.7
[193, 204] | 0.14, 9.92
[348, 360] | -1.62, 13.9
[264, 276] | 0.09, 11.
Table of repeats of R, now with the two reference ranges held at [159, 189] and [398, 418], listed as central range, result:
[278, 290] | 0.022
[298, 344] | -0.149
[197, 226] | -0.084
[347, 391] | -0.039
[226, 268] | -0.095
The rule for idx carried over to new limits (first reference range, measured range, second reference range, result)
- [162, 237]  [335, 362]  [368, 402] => -0.15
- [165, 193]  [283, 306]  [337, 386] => 0.04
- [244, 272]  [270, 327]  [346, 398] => -0.02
